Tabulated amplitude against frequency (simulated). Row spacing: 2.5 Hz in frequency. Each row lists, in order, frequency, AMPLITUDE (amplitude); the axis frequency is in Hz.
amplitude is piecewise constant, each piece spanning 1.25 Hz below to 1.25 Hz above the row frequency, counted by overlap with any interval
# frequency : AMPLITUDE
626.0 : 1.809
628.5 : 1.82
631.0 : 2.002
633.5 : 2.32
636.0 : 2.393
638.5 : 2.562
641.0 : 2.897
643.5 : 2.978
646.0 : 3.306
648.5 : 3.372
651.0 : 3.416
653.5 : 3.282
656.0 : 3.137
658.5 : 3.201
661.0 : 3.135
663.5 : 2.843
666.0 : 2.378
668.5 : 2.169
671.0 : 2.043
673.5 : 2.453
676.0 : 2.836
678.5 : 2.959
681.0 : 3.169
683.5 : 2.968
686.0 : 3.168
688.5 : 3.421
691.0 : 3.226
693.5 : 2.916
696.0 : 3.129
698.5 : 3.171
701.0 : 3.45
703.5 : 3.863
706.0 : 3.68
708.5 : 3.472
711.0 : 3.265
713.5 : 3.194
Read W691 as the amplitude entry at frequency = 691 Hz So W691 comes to 3.226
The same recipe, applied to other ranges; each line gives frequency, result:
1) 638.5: 2.562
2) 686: 3.168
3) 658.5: 3.201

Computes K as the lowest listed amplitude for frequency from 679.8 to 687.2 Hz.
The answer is 2.968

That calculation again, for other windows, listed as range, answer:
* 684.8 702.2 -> 2.916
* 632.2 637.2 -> 2.32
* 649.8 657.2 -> 3.137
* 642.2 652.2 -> 2.978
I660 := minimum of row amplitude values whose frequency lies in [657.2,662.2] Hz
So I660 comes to 3.135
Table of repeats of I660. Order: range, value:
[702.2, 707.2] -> 3.68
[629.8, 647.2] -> 2.002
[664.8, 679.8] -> 2.043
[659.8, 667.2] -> 2.378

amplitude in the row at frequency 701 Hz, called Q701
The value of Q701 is 3.45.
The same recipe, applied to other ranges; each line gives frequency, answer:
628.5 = 1.82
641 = 2.897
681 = 3.169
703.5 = 3.863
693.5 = 2.916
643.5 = 2.978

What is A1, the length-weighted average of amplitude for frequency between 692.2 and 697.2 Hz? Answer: 3.02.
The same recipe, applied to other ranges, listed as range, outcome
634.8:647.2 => 2.83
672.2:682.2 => 2.85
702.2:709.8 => 3.67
